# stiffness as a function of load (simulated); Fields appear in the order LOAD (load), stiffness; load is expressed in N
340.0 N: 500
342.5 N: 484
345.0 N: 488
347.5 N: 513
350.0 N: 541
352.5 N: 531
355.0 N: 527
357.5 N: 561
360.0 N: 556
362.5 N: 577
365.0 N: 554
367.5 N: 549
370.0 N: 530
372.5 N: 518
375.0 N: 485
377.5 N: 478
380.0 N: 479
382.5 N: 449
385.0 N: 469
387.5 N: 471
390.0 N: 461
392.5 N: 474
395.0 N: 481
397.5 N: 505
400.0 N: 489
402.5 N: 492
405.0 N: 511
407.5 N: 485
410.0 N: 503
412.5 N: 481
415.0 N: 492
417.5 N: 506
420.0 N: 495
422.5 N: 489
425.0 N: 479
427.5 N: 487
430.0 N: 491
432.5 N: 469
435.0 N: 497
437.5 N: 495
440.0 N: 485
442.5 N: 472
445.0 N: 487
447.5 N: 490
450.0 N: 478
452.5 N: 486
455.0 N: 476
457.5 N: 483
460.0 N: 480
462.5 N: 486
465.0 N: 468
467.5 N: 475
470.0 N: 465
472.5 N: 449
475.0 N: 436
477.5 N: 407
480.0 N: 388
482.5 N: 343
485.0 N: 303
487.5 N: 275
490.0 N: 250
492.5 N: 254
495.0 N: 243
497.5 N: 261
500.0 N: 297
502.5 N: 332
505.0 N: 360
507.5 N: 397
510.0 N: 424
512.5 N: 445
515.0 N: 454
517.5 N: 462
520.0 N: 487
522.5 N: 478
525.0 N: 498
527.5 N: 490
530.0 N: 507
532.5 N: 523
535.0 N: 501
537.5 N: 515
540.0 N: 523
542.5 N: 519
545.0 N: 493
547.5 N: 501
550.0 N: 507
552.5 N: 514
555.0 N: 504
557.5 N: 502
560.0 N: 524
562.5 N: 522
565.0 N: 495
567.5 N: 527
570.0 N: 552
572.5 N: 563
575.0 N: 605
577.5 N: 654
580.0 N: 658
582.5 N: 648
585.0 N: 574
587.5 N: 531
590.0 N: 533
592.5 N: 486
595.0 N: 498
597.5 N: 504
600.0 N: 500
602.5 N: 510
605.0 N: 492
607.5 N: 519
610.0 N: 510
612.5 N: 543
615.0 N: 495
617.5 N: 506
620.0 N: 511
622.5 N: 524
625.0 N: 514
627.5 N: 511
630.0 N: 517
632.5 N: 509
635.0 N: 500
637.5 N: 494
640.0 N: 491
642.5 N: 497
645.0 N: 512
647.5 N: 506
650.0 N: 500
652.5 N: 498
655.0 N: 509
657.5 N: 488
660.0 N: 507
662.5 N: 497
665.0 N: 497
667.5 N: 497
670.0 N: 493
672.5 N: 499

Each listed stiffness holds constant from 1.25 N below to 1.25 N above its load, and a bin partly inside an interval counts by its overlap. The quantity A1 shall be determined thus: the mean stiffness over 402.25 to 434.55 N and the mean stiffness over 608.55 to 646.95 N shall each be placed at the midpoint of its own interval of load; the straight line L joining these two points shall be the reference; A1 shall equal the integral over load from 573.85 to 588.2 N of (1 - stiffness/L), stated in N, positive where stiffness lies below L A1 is -3.1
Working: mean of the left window 491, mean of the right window 509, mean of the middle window 615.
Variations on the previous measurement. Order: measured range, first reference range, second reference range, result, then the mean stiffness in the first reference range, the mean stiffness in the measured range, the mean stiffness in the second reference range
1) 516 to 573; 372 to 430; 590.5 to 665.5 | -1.1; 486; 508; 505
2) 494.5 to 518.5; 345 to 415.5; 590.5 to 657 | 6.4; 506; 370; 506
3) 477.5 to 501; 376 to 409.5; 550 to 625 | 9.7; 481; 297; 534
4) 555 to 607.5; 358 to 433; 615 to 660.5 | -4.1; 498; 542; 505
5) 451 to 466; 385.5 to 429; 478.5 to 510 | -3.7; 488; 480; 314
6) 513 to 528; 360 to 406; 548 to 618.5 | 1.4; 500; 476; 535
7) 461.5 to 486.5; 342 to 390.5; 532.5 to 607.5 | 4.9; 512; 420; 533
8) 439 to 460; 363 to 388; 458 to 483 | -1.2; 501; 482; 444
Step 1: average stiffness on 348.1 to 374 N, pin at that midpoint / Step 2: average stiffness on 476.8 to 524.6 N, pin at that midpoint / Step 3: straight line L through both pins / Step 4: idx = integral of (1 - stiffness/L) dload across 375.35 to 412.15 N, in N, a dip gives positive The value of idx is 1.3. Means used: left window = 543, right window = 363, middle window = 482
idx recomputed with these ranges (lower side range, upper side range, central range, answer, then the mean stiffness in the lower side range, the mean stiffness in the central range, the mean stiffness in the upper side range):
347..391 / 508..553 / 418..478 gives 3.0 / 514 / 477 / 489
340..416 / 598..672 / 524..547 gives -0.1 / 504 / 508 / 505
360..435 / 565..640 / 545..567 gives 0.7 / 496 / 508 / 533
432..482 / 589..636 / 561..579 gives -2.3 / 467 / 561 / 510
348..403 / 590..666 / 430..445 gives 0.7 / 508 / 484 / 505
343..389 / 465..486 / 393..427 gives -1.3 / 515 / 492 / 413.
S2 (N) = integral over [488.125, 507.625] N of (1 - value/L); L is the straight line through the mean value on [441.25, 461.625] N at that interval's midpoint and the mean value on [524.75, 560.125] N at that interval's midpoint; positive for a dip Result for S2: 8.0 N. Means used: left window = 482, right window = 508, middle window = 293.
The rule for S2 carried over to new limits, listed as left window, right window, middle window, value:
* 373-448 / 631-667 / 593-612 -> -0.3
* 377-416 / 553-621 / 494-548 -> 8.0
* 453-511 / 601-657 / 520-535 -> -2.8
